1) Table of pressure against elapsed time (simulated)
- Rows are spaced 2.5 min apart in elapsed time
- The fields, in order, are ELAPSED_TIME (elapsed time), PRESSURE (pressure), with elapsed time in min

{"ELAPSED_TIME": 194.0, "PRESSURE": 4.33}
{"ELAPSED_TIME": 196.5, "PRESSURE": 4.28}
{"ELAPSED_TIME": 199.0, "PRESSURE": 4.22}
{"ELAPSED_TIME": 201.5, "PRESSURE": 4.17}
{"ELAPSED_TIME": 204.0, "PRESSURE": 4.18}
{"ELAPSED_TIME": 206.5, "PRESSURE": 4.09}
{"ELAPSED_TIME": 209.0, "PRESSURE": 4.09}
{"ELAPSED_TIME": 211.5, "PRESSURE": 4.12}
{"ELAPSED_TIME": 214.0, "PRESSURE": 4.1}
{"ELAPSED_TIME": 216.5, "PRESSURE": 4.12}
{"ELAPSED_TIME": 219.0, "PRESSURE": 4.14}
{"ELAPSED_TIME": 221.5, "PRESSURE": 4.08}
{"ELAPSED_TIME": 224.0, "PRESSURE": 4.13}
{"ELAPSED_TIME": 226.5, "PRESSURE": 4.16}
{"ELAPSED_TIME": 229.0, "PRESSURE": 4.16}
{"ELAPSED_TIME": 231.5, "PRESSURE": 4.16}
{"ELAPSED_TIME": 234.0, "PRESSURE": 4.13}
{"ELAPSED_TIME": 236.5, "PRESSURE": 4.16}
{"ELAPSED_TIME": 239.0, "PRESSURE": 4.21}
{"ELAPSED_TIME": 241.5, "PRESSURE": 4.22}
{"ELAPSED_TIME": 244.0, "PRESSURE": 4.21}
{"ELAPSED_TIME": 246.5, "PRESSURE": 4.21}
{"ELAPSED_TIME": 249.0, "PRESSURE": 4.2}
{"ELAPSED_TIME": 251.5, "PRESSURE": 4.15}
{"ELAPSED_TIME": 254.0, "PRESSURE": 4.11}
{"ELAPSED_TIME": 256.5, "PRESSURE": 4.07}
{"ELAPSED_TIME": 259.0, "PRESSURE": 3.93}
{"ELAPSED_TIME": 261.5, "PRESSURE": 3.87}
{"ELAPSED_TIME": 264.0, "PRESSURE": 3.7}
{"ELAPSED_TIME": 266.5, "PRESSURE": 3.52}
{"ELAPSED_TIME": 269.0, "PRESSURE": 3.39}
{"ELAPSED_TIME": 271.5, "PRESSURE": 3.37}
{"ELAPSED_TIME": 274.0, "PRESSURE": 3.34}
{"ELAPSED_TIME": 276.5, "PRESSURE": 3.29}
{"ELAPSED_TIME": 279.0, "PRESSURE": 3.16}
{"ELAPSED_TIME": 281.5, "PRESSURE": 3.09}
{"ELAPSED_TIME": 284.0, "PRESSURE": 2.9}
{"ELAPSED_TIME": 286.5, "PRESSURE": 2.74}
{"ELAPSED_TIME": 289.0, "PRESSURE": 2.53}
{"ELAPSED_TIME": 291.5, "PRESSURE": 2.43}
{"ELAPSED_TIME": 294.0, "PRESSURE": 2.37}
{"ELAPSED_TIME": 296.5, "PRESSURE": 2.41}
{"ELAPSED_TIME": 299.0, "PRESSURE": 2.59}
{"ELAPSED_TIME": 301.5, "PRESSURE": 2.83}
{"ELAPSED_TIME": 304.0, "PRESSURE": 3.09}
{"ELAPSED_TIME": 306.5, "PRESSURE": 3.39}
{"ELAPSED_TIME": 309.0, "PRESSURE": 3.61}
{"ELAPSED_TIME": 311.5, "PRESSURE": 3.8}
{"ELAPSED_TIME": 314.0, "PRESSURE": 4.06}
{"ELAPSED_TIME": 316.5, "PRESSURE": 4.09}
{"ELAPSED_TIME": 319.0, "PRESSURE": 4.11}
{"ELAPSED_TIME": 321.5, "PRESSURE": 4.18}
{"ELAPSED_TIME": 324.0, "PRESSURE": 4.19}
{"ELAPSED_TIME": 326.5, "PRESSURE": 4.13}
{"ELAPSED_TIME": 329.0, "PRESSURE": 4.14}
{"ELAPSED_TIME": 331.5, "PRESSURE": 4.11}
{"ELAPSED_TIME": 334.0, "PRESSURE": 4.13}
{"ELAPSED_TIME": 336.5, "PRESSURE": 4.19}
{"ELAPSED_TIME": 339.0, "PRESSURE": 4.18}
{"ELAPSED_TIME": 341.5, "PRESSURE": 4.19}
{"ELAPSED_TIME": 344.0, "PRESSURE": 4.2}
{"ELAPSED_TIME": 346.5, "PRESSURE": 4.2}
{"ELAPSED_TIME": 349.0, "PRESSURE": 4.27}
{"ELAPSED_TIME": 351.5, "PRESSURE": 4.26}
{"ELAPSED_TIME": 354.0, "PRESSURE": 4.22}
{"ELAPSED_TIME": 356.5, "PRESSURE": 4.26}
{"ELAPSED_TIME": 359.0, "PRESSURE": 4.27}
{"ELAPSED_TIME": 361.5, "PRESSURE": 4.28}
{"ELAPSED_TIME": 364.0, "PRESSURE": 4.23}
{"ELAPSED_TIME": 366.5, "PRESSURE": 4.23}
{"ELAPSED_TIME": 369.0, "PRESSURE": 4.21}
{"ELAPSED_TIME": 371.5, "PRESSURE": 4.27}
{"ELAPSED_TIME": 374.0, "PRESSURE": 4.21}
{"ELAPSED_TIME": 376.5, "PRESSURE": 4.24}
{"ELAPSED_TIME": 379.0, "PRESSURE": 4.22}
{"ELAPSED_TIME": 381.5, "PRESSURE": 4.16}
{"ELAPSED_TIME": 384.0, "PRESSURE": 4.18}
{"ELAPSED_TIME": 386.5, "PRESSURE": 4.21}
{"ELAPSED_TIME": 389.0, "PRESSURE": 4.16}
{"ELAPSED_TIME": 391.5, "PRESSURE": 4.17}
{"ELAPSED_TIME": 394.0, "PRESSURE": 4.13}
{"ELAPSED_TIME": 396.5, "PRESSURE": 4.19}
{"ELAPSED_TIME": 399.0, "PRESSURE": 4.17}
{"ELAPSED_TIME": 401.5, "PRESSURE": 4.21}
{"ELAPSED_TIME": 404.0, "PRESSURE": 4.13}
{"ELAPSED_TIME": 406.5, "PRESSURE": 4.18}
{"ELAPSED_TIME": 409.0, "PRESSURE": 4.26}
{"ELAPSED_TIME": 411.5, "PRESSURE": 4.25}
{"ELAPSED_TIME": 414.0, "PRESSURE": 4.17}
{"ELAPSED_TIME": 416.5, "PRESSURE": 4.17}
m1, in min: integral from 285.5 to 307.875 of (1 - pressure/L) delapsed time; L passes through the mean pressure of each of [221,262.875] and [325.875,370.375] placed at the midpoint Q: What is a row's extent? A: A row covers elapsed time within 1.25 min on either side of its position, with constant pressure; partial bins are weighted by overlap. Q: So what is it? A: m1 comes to 7.81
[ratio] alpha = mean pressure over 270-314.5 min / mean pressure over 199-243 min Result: 0.7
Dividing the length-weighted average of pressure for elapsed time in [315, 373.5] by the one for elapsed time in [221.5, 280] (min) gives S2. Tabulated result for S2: 1.07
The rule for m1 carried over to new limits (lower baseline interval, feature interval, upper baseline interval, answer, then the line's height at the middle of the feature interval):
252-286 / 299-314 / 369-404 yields 1.58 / 3.73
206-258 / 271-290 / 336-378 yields 5.14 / 4.18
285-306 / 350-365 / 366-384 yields -1.48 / 3.87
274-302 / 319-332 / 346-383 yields -2.44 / 3.49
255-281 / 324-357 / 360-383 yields -1.34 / 4.03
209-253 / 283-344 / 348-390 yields 9.69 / 4.2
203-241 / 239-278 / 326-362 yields 2.90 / 4.16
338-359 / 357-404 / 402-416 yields 0.05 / 4.21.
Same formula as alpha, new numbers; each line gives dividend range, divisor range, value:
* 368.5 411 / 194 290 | 1.08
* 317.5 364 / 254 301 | 1.32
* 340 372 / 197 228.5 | 1.02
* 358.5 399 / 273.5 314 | 1.40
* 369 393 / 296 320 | 1.23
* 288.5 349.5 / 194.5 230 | 0.88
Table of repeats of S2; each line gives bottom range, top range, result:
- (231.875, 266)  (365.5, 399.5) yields 1.03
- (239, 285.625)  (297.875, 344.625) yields 1.04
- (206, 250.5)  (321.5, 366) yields 1.01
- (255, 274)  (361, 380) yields 1.15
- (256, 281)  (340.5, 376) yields 1.20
